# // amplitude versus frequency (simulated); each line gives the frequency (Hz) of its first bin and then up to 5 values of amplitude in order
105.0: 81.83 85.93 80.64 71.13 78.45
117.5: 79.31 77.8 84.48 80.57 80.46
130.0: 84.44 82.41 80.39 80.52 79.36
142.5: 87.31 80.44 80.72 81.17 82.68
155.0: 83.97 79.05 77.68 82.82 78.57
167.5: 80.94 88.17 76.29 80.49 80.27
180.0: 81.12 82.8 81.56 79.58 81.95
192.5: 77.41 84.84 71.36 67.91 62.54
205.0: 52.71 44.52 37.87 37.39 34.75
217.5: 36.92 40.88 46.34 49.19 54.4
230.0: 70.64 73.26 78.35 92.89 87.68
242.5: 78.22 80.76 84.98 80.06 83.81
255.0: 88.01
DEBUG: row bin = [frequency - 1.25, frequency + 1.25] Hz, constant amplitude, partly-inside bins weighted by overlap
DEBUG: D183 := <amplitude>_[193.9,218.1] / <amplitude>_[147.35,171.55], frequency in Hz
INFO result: 0.65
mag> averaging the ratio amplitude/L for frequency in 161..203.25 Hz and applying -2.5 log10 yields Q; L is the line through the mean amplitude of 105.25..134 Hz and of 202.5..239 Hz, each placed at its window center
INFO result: -0.22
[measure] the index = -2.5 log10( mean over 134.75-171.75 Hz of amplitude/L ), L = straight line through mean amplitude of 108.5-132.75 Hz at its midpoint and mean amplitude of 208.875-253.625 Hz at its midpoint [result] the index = -0.09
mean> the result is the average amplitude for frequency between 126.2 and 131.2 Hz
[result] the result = 82.4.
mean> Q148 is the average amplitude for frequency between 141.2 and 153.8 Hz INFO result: 82.5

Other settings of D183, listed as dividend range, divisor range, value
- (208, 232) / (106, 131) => 0.58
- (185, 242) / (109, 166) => 0.78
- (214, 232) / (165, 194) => 0.60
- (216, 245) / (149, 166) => 0.80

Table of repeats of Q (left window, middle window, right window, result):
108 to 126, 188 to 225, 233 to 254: 0.416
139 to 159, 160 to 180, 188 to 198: -0.002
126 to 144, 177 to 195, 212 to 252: -0.111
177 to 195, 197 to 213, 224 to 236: 0.362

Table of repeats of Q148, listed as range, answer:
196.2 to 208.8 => 59.8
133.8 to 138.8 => 80.4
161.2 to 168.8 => 80.8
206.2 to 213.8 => 40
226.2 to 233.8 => 66.1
